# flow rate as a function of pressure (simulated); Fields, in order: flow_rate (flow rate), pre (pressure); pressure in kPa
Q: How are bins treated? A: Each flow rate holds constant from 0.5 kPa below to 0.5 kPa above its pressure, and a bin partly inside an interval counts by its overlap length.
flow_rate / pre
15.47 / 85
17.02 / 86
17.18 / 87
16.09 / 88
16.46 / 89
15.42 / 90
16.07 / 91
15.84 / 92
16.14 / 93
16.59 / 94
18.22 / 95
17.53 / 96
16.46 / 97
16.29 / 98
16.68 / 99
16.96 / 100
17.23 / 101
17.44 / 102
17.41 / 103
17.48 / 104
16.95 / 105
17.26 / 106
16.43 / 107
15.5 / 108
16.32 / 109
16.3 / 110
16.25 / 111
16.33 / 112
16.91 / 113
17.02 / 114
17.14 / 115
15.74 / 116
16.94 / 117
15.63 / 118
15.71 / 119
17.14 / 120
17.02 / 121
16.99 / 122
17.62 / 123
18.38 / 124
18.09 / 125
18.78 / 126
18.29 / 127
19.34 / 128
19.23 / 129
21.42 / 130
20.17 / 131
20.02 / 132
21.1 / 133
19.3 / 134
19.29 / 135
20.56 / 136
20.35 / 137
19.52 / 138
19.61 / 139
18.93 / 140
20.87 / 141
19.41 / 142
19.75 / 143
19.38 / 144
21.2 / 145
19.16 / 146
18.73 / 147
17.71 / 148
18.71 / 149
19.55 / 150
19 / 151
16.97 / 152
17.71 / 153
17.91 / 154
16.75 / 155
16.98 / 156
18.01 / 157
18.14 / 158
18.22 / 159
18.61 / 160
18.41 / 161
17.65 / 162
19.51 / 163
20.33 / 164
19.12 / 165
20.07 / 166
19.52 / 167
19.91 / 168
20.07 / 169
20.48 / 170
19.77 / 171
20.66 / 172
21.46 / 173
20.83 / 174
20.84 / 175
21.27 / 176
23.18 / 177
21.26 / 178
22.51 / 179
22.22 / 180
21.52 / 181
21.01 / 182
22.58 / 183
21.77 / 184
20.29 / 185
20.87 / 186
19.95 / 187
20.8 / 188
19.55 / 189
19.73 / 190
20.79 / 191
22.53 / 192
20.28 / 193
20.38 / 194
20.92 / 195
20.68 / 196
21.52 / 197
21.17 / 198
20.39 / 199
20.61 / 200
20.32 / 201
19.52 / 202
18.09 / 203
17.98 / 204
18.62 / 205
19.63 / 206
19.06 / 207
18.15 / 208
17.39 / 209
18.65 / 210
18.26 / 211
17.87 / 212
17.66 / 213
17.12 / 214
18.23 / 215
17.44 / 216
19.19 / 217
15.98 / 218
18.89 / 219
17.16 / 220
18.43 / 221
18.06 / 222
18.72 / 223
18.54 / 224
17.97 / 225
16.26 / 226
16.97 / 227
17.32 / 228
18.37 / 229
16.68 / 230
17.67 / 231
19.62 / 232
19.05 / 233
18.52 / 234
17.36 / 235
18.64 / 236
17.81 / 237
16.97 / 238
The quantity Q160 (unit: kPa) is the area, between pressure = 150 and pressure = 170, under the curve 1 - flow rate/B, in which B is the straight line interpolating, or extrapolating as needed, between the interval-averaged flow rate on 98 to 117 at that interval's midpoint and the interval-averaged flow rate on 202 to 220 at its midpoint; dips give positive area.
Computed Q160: -1.4 kPa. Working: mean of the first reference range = 16.7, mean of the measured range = 18.6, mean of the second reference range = 18.1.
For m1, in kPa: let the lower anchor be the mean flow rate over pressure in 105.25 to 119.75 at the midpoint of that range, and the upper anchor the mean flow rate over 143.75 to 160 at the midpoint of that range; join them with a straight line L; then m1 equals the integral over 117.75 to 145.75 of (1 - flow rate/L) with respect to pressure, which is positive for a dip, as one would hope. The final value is -2.71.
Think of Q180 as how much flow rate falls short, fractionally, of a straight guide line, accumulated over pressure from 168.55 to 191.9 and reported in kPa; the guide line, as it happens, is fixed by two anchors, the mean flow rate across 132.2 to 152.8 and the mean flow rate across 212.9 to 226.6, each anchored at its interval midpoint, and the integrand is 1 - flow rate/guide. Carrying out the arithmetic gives -3.0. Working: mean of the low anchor 19.4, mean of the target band 21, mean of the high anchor 17.8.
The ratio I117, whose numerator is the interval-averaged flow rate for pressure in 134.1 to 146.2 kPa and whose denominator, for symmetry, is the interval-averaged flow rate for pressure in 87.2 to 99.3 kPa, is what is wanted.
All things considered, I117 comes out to 1.20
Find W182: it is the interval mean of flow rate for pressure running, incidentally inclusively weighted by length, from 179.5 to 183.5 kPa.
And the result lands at 21.8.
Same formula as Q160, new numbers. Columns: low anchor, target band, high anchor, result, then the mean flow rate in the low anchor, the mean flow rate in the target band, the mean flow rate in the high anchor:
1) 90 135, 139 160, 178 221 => -0.35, 17.4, 18.7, 19.7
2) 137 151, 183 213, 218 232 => -2.49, 19.4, 19.9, 17.8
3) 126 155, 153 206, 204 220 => -4.04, 19.3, 20.1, 18.1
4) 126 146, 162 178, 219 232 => -1.13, 19.8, 20.4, 17.8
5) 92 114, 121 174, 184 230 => -4.25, 16.8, 19.2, 19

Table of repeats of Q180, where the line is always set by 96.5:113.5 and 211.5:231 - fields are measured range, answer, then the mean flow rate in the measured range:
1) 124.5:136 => -1.80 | 19.6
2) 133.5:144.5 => -1.75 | 19.7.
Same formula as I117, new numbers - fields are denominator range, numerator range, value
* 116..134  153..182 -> 1.08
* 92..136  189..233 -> 1.07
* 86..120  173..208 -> 1.24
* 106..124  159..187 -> 1.24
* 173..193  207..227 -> 0.84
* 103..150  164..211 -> 1.12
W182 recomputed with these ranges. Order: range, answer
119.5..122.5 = 17.1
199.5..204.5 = 19.3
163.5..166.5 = 19.8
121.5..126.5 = 18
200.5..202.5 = 19.9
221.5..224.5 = 18.4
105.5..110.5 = 16.4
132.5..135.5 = 19.9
